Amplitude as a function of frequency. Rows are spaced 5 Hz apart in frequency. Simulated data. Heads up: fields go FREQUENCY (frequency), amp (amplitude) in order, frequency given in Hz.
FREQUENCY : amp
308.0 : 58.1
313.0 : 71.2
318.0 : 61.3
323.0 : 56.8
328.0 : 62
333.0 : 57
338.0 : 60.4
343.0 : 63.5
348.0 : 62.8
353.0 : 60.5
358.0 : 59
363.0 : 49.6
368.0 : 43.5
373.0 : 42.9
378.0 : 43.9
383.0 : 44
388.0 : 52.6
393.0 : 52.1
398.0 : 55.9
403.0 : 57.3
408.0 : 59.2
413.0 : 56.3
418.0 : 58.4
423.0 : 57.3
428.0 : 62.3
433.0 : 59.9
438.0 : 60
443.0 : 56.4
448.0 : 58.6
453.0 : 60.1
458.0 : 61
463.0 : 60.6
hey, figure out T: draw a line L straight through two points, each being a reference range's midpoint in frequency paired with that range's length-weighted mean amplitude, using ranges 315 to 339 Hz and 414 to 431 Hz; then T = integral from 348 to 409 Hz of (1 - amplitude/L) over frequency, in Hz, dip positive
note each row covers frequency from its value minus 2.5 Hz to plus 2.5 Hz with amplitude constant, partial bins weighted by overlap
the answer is 7.6 Hz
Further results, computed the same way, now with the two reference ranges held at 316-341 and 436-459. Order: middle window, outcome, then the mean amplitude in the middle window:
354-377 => 4.0 Hz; 49.2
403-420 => 0.4 Hz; 57.9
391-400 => 0.8 Hz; 54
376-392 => 3.2 Hz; 47.4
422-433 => -0.2 Hz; 60.2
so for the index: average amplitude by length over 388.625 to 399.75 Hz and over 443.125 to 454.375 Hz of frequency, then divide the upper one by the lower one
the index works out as 1.09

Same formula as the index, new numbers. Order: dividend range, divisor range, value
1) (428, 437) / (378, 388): 1.31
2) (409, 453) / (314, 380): 1.05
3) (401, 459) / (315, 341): 0.98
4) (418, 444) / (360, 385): 1.31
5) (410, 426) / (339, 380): 1.07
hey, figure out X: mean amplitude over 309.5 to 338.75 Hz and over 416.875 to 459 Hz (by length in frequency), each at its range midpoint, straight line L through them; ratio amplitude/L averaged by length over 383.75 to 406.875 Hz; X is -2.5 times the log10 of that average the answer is 0.12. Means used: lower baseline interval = 61.4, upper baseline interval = 59.3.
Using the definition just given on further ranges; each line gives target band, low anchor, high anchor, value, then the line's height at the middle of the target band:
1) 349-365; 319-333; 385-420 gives 0.012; 57.8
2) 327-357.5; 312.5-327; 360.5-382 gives -0.124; 54.5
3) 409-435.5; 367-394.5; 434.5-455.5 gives -0.085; 54.4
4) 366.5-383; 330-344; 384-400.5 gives 0.254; 55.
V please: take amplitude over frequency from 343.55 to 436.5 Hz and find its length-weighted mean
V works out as 54.6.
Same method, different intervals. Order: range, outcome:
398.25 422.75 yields 57.6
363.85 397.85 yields 47.3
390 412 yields 56.1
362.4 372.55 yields 45.2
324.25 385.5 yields 54.1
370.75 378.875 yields 43.3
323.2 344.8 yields 60.2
